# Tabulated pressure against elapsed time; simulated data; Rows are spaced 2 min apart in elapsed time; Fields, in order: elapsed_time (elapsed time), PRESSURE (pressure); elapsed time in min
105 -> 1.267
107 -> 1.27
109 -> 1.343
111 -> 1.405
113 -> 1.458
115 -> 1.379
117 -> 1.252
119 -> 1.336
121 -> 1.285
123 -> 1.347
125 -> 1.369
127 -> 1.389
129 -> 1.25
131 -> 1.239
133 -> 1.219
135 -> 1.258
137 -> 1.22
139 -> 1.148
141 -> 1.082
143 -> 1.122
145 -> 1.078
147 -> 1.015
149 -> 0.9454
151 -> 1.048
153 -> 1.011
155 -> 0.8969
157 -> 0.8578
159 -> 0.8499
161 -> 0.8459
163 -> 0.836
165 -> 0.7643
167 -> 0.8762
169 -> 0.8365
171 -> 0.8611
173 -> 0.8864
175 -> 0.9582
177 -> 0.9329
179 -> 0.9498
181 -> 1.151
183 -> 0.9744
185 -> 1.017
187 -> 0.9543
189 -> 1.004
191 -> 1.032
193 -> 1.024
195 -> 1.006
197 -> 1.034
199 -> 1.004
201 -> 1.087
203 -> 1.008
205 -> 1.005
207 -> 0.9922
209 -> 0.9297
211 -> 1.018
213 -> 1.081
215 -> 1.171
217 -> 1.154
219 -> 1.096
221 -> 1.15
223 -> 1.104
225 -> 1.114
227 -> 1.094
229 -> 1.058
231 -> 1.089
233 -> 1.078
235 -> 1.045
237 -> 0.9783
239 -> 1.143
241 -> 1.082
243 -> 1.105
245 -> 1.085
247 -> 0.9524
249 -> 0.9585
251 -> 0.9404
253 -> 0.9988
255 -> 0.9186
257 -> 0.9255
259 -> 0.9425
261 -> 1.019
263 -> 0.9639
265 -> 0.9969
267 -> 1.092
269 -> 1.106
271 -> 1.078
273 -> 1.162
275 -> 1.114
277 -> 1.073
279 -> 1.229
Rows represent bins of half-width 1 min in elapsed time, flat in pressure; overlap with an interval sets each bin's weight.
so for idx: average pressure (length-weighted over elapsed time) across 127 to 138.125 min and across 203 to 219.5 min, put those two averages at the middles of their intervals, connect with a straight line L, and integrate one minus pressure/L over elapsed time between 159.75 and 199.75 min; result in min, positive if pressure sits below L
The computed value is 6.44 min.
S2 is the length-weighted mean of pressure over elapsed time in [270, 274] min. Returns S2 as 1.12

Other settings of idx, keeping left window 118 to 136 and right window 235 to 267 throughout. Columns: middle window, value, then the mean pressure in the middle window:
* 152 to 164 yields 3.4 min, 0.883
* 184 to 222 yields 2.6 min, 1.04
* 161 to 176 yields 4.3 min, 0.859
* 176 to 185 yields 1.3 min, 1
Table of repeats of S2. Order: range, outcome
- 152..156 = 0.954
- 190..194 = 1.03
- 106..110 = 1.31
